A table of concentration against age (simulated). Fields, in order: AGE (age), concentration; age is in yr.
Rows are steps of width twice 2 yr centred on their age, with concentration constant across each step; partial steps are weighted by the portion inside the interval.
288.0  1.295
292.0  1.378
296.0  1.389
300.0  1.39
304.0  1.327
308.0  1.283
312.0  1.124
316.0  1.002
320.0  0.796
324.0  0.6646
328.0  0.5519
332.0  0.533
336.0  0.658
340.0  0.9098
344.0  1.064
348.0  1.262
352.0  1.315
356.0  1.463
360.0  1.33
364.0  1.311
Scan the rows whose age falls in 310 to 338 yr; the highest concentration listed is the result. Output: 1.124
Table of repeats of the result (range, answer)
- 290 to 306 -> 1.39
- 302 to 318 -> 1.327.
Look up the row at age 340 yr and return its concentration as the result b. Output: 0.9098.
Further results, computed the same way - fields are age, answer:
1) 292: 1.378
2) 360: 1.33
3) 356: 1.463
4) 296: 1.389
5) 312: 1.124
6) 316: 1.002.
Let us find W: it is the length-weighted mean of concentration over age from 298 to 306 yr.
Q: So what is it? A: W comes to 1.36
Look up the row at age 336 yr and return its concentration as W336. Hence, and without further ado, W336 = 0.658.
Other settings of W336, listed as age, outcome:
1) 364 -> 1.311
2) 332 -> 0.533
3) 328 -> 0.5519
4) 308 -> 1.283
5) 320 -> 0.796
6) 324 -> 0.6646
